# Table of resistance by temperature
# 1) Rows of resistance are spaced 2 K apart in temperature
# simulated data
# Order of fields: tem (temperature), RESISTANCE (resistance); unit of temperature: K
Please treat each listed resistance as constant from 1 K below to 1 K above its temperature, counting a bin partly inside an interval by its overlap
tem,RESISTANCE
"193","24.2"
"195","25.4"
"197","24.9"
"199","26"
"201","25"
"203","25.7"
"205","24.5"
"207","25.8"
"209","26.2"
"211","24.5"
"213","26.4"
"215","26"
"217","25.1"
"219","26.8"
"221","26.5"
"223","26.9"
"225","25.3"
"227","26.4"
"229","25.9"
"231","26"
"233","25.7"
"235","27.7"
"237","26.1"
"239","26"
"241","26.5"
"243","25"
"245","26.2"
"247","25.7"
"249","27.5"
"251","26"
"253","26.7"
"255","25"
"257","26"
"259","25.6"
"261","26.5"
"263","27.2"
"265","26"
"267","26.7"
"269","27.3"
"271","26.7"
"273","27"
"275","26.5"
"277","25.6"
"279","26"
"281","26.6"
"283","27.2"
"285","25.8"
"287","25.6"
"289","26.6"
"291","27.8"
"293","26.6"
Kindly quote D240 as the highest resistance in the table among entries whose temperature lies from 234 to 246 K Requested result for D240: 27.7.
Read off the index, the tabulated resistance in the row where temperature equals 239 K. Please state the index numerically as 26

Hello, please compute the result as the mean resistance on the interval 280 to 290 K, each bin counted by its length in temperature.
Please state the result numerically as 26.4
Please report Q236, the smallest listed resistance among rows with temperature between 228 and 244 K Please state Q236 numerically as 25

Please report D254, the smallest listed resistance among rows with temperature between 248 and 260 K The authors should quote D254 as 25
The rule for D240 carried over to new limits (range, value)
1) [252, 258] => 26.7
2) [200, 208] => 25.8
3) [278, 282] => 26.6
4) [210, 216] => 26.4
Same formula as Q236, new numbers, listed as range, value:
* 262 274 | 26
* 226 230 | 25.9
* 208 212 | 24.5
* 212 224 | 25.1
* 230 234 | 25.7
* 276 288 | 25.6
